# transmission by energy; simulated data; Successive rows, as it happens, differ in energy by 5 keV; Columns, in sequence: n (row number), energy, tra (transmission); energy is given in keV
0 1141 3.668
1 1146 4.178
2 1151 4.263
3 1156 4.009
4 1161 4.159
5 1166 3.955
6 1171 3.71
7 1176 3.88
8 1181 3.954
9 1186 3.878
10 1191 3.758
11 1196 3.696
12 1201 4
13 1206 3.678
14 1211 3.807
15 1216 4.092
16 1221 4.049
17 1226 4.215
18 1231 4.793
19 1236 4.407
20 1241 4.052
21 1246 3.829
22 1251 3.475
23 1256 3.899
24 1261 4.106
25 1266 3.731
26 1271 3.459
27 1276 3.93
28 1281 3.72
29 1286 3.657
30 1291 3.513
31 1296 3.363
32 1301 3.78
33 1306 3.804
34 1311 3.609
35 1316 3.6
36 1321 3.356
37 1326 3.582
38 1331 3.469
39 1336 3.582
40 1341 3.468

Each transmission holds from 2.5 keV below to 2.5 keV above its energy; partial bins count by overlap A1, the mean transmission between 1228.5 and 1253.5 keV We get 4.11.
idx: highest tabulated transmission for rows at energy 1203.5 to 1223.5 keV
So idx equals 4.092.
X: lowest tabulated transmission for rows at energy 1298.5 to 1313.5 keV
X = 3.609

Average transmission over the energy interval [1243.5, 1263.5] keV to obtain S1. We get 3.83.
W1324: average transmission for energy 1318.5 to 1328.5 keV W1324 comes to 3.47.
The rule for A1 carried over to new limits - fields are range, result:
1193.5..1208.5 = 3.79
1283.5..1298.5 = 3.51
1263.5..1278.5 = 3.71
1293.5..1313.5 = 3.64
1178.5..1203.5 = 3.86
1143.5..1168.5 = 4.11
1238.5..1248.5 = 3.94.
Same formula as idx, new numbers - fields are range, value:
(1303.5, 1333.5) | 3.804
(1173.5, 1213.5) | 4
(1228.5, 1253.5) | 4.793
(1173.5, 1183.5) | 3.954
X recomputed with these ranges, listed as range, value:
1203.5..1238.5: 3.678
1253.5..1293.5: 3.459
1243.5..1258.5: 3.475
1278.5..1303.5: 3.363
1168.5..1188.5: 3.71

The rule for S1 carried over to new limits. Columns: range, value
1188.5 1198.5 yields 3.73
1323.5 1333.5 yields 3.53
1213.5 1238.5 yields 4.31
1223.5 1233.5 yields 4.5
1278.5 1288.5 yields 3.69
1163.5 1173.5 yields 3.83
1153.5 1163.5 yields 4.08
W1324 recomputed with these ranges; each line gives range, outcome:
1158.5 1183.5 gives 3.93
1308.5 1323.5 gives 3.52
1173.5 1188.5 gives 3.9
